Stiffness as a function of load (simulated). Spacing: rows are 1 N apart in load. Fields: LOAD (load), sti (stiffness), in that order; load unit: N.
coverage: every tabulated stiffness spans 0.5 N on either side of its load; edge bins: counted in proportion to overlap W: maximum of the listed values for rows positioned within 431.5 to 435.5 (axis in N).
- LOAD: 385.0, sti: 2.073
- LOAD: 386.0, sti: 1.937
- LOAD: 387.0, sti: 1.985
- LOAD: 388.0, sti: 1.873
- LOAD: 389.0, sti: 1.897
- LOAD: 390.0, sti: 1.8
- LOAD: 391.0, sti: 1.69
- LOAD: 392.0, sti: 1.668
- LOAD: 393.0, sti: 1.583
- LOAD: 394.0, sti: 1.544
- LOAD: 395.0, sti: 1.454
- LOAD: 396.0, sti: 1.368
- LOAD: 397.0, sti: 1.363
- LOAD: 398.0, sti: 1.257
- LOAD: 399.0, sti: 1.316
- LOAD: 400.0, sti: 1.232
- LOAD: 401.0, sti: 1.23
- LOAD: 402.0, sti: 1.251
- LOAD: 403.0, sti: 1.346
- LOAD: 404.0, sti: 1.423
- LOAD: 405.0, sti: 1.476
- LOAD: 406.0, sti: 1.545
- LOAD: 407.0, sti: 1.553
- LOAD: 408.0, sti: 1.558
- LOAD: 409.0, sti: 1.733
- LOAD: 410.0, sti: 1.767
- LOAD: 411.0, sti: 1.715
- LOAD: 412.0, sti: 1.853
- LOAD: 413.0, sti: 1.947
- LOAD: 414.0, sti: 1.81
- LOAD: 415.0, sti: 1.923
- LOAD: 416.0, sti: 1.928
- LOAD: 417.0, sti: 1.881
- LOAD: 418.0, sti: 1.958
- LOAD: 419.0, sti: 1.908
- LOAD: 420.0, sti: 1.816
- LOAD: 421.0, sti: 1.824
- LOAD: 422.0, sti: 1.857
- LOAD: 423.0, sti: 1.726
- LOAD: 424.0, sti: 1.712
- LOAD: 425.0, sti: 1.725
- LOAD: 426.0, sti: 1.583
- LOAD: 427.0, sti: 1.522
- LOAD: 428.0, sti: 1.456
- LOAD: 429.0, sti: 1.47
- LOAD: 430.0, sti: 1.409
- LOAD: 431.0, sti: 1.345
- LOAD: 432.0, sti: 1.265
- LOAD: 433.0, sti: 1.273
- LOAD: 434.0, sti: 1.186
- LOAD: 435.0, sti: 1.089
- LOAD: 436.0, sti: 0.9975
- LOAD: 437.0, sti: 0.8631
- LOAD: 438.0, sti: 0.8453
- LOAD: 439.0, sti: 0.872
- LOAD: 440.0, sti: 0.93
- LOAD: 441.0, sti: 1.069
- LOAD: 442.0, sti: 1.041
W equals 1.273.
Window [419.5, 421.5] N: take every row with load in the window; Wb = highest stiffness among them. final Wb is 1.824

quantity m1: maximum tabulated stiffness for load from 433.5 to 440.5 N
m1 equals 1.186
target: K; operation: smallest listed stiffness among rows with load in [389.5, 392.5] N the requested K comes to 1.668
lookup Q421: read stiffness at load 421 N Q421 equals 1.824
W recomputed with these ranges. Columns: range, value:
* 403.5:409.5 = 1.733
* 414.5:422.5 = 1.958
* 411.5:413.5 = 1.947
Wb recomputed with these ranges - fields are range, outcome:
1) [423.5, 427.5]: 1.725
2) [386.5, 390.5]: 1.985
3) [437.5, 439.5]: 0.872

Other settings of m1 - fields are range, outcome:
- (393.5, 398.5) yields 1.544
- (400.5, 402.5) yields 1.251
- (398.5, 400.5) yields 1.316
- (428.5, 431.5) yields 1.47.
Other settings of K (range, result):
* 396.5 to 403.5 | 1.23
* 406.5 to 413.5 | 1.553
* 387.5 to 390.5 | 1.8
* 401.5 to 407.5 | 1.251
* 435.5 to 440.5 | 0.8453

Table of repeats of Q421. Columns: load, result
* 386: 1.937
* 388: 1.873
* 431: 1.345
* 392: 1.668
